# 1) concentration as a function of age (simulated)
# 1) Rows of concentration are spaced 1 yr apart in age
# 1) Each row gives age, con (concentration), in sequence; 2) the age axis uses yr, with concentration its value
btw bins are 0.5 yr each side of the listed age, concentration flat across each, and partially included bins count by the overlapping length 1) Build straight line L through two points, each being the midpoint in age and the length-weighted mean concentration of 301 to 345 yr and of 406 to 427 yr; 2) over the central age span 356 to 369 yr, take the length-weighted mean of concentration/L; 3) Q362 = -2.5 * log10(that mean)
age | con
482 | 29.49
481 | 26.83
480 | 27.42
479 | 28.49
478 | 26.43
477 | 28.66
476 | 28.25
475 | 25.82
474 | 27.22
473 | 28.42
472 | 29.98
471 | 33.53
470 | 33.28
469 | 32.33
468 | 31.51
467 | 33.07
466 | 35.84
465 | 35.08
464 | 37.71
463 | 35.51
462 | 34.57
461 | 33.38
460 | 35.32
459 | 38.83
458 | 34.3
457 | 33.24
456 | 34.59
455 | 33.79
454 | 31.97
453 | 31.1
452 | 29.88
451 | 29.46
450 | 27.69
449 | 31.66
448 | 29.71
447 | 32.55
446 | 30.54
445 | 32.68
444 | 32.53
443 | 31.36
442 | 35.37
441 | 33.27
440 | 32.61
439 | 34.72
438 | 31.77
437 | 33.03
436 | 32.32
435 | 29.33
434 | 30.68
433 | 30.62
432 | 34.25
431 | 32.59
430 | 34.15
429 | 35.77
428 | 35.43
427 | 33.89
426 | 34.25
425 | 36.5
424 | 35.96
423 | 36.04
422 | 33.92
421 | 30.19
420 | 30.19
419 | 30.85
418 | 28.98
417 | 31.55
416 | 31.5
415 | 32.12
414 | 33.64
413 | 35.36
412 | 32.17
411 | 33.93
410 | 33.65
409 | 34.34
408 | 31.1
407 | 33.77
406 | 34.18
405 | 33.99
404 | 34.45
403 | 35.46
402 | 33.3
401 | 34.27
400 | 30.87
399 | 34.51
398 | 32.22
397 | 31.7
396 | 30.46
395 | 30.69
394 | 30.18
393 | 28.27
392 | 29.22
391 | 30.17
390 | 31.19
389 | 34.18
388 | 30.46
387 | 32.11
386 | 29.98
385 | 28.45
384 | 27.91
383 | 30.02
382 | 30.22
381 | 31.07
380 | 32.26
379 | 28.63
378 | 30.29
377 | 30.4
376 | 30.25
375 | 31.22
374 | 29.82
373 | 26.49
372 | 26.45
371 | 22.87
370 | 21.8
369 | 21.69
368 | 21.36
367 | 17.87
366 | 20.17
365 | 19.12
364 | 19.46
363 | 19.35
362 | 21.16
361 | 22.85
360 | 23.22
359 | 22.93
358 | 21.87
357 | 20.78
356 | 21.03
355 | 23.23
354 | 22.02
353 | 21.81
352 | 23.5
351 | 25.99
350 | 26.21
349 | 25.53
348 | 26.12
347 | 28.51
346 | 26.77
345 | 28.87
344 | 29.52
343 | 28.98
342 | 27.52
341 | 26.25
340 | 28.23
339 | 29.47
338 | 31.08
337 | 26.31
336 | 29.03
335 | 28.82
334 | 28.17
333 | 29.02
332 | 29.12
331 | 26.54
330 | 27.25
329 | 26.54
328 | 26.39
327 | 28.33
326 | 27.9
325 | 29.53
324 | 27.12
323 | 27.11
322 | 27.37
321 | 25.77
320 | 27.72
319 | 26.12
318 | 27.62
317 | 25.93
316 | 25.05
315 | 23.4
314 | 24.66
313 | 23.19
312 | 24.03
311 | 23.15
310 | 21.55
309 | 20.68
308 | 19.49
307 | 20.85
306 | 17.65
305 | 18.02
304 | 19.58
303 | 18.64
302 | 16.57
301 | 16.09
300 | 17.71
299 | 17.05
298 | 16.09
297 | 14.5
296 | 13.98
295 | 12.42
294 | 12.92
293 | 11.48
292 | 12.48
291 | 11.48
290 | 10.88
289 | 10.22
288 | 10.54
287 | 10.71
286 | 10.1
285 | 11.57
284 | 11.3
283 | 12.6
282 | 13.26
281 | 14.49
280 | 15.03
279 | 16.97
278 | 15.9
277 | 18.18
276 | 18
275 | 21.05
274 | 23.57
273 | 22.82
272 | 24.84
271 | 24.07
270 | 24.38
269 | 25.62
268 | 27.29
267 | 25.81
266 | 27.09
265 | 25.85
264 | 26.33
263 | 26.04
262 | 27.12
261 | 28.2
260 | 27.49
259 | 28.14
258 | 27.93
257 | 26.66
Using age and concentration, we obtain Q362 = 0.34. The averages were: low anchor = 25.4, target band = 20.9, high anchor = 33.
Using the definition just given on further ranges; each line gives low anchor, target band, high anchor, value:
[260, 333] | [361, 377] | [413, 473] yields 0.145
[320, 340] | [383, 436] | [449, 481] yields -0.076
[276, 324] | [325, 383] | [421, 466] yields -0.106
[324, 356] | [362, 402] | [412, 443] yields 0.070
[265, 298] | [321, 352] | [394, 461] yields -0.210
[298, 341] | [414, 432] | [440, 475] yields -0.090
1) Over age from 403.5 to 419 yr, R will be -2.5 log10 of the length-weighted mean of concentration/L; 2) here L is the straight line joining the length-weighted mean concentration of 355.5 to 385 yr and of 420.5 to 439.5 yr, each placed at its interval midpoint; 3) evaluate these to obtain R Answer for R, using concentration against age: -0.074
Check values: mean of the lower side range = 25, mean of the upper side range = 33.4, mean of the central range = 32.9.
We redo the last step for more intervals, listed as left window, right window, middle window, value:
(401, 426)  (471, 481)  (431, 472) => -0.10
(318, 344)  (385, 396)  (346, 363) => 0.22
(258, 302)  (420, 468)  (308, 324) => -0.14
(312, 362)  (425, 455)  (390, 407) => -0.08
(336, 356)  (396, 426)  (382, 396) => 0.02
